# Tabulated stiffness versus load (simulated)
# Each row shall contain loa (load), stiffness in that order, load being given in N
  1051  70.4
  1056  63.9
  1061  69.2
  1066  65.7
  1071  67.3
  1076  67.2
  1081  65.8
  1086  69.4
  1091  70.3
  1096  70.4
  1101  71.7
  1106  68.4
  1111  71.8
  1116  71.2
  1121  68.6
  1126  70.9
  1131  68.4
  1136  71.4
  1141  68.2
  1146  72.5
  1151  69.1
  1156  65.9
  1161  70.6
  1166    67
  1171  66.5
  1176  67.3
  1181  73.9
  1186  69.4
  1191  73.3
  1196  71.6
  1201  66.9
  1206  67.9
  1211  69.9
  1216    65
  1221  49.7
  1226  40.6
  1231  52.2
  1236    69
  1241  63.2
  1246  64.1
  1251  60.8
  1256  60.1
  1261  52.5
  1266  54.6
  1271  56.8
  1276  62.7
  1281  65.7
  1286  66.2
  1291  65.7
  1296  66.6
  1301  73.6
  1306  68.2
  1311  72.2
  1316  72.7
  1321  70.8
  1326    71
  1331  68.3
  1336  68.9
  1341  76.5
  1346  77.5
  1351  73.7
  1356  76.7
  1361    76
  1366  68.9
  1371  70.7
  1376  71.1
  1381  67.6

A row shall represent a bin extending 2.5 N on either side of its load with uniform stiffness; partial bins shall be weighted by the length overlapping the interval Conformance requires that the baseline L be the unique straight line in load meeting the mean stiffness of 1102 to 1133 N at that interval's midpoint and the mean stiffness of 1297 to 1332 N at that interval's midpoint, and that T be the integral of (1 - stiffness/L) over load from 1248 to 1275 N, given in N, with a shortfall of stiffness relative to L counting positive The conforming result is 5.1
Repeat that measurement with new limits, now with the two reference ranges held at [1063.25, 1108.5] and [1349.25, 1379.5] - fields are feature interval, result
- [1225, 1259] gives 5.54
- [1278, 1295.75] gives 1.40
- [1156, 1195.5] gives 0.15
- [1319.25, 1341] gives 0.50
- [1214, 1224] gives 2.03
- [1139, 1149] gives -0.15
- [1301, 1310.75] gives 0.17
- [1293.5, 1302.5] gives 0.25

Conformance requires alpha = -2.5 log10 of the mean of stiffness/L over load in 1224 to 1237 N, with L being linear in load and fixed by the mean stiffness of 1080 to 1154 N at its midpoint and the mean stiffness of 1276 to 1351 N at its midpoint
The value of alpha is 0.31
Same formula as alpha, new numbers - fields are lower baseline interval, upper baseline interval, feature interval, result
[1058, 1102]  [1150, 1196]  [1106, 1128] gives -0.02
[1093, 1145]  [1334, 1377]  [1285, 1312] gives 0.06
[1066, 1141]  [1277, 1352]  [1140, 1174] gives 0.02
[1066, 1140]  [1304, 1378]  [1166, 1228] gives 0.08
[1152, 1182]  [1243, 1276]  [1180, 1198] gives -0.09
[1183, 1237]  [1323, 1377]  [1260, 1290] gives 0.12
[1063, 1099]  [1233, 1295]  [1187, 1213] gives -0.10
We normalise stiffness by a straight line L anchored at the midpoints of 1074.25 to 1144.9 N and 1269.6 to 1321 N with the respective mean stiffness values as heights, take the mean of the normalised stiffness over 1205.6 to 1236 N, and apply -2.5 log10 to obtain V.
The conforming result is 0.18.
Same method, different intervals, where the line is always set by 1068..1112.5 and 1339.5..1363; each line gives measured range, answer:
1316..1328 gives 0.059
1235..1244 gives 0.118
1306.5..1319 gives 0.049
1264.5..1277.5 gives 0.264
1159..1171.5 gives 0.045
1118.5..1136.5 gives 0.006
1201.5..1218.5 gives 0.074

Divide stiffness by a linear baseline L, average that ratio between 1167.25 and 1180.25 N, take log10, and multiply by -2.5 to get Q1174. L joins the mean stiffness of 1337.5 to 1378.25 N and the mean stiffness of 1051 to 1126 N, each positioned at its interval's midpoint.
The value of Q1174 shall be 0.039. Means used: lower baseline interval 68.8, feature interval 67.9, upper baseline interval 73.8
